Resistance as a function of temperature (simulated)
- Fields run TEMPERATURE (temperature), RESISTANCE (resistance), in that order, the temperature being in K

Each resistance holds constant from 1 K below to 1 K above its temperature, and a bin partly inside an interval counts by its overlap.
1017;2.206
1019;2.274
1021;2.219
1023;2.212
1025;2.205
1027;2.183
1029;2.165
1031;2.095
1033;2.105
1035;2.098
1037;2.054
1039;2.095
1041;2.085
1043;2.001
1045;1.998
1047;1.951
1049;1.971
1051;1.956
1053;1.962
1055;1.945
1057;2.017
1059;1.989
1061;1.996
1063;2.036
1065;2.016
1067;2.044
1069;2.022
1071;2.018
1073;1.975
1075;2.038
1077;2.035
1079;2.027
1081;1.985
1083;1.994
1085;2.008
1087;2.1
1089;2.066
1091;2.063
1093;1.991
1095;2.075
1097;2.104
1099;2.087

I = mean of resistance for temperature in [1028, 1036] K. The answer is 2.12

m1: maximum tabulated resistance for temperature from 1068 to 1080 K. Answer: 2.038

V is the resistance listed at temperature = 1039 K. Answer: 2.095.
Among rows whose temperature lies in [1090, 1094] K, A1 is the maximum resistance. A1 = 2.063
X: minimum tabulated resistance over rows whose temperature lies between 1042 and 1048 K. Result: 1.951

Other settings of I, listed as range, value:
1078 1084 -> 2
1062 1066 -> 2.03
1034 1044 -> 2.07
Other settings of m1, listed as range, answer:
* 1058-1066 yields 2.036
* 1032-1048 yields 2.105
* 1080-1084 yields 1.994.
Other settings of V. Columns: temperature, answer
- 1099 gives 2.087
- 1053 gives 1.962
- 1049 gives 1.971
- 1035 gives 2.098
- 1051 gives 1.956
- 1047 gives 1.951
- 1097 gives 2.104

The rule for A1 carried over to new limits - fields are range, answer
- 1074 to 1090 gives 2.1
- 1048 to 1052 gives 1.971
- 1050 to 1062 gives 2.017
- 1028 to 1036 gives 2.165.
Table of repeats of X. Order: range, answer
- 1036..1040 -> 2.054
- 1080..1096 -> 1.985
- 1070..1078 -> 1.975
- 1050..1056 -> 1.945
